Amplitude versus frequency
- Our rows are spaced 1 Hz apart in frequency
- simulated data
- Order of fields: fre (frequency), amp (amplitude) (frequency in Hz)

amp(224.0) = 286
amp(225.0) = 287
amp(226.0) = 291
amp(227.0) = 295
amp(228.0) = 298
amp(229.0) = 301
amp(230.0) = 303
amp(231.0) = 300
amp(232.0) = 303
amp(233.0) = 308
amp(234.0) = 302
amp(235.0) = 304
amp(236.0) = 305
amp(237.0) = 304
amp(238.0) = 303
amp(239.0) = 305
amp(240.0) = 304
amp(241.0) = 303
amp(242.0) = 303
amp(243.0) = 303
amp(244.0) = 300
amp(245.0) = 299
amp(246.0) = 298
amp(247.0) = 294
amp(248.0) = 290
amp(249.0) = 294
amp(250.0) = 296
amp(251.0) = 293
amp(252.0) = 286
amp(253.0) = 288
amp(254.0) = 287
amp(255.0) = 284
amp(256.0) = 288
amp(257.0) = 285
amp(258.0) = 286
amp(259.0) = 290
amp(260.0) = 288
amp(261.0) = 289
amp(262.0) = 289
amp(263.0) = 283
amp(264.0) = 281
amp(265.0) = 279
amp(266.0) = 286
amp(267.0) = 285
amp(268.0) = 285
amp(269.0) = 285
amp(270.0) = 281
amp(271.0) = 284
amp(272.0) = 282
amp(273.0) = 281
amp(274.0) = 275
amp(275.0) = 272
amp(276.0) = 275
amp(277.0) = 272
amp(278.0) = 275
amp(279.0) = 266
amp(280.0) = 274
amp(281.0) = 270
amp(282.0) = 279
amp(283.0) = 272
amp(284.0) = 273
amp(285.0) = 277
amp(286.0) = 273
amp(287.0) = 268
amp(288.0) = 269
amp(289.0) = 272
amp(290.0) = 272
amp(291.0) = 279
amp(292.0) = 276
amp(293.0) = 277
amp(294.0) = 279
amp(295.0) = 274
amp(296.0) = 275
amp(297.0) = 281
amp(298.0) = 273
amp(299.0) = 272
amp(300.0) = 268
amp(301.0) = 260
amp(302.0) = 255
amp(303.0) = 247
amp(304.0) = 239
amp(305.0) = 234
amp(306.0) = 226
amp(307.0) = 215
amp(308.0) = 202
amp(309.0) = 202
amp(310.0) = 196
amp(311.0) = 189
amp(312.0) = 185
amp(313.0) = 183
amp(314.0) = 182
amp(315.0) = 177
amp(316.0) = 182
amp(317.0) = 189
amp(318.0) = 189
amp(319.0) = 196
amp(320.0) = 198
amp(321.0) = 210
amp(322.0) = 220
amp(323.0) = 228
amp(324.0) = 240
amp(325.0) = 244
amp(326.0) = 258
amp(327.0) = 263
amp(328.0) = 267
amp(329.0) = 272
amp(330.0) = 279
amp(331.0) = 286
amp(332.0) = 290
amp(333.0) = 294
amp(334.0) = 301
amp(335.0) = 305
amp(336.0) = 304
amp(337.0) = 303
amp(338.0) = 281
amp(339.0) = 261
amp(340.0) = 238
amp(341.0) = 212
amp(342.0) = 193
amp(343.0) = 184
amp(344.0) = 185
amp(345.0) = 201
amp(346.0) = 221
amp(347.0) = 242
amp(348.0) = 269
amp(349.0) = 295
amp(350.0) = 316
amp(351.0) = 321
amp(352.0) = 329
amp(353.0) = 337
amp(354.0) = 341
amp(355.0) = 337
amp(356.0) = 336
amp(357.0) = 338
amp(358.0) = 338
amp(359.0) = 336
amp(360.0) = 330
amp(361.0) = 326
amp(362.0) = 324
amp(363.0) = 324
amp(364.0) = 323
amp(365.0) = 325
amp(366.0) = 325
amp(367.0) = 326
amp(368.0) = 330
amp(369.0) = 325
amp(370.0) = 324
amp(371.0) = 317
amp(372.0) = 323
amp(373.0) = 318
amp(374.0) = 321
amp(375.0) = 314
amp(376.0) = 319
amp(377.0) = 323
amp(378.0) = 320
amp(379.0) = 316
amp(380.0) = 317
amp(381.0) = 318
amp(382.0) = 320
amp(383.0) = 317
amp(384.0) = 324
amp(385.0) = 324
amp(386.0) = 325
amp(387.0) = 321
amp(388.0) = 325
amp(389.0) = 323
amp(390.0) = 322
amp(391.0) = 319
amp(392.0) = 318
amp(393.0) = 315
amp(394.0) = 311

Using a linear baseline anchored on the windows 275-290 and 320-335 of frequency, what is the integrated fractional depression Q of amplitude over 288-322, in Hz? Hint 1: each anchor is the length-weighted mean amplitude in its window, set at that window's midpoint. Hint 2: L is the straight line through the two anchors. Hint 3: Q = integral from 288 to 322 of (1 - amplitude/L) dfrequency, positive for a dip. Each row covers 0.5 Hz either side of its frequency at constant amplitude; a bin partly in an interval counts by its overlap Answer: 4.4 Hz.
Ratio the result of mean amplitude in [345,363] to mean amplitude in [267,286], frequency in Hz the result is 1.1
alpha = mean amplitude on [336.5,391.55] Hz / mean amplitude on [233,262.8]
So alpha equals 1.03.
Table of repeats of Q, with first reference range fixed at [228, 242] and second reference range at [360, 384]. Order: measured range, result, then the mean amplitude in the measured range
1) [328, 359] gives 3.6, 281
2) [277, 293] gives 1.9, 273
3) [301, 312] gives 3.2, 221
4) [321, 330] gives 1.9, 248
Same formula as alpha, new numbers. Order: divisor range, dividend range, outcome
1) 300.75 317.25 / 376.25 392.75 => 1.53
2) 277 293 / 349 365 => 1.21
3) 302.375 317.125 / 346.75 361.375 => 1.57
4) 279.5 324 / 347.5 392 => 1.34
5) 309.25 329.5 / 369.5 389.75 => 1.50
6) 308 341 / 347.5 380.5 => 1.36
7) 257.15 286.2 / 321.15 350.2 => 0.91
